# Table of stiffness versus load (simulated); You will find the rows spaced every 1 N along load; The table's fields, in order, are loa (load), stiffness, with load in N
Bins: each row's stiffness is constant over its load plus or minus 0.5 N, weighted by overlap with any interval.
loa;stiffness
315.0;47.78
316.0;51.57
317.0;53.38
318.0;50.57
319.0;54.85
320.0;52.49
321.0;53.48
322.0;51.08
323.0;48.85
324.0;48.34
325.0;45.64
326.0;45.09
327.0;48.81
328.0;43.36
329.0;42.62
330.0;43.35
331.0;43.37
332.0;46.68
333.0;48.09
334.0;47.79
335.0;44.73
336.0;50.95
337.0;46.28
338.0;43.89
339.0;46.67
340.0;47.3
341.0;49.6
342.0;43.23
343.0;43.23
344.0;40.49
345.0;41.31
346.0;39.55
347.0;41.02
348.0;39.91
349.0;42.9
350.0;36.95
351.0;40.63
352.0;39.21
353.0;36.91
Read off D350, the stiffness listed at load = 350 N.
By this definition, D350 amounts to 36.95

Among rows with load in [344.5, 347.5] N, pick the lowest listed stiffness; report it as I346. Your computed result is 39.55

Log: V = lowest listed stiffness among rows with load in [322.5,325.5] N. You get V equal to 45.64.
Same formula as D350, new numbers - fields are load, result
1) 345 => 41.31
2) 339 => 46.67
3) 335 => 44.73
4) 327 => 48.81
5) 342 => 43.23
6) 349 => 42.9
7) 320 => 52.49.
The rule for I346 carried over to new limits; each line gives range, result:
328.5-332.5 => 42.62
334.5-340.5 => 43.89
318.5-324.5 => 48.34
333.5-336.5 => 44.73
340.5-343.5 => 43.23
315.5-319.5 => 50.57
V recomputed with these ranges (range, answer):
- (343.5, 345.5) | 40.49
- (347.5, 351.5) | 36.95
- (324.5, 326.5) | 45.09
